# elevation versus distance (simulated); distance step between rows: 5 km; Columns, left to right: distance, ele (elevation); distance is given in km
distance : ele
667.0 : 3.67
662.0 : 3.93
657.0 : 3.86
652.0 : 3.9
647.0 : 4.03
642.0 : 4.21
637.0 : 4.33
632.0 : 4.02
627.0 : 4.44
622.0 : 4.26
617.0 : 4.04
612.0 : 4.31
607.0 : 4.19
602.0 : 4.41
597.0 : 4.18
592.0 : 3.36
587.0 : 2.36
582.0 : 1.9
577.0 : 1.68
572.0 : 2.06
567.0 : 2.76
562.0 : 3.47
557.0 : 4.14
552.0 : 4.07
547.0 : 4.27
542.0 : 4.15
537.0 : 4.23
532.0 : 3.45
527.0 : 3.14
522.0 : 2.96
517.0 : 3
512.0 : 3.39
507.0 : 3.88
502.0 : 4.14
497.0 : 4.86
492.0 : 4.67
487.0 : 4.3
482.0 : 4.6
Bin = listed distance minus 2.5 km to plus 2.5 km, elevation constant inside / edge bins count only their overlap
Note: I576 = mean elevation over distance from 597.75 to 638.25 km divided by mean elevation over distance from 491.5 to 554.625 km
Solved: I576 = 1.11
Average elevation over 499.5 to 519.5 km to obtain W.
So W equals 3.6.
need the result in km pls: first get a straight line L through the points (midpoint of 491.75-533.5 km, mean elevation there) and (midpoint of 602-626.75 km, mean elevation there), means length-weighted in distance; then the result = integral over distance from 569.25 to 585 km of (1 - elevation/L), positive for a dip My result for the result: 8.30 km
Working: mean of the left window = 3.68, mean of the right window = 4.24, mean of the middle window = 1.91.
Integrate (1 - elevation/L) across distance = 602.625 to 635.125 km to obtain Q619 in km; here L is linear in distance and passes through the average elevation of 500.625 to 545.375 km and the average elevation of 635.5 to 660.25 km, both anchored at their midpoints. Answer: -2.3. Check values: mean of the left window 3.59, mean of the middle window 4.22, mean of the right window 4.05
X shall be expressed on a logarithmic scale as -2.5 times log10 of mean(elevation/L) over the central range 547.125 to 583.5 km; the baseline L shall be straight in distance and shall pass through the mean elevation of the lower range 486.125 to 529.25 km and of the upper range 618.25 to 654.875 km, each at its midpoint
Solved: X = 0.30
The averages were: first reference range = 3.8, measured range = 2.99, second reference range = 4.16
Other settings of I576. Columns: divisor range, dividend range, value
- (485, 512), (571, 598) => 0.59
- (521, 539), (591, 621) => 1.19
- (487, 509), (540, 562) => 0.93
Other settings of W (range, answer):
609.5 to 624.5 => 4.2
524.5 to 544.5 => 3.74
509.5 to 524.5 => 3.12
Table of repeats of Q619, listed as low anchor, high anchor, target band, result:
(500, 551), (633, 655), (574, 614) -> 6.7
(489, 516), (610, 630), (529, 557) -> 1.0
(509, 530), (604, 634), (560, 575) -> 3.9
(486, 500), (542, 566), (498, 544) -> 7.2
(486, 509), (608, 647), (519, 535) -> 4.2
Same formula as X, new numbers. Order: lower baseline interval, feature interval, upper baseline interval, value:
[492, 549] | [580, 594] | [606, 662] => 0.50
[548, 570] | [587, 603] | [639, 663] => 0.02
